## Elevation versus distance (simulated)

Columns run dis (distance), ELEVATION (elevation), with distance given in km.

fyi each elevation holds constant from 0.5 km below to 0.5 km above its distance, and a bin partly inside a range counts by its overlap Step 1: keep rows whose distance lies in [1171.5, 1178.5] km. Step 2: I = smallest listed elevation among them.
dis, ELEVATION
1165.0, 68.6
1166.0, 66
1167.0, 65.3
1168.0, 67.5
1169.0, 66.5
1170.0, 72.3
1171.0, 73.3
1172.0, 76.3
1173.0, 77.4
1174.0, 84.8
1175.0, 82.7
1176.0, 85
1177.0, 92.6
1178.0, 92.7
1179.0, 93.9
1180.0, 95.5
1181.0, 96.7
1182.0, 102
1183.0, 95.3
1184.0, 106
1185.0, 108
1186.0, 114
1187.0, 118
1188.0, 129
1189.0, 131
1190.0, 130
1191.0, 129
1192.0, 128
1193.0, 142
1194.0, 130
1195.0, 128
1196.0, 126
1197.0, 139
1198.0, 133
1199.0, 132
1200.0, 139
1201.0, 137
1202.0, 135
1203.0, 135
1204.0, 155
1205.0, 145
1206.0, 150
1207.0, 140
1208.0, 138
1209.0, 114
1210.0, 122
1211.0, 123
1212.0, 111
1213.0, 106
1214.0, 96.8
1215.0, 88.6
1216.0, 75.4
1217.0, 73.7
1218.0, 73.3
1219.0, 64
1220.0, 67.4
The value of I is 76.3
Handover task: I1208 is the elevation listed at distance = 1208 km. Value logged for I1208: 138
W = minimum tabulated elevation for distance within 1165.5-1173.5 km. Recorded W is 65.3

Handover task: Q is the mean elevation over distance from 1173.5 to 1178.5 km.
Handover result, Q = 87.6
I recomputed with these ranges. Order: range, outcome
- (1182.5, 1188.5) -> 95.3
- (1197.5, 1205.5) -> 132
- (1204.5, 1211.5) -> 114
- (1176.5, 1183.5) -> 92.6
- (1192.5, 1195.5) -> 128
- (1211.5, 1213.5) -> 106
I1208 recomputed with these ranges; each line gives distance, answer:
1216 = 75.4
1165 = 68.6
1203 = 135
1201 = 137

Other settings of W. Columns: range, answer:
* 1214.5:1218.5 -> 73.3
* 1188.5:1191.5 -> 129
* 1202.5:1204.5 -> 135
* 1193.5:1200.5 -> 126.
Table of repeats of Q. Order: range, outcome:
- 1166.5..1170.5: 67.9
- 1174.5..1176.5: 83.8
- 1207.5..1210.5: 125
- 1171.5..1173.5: 76.8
